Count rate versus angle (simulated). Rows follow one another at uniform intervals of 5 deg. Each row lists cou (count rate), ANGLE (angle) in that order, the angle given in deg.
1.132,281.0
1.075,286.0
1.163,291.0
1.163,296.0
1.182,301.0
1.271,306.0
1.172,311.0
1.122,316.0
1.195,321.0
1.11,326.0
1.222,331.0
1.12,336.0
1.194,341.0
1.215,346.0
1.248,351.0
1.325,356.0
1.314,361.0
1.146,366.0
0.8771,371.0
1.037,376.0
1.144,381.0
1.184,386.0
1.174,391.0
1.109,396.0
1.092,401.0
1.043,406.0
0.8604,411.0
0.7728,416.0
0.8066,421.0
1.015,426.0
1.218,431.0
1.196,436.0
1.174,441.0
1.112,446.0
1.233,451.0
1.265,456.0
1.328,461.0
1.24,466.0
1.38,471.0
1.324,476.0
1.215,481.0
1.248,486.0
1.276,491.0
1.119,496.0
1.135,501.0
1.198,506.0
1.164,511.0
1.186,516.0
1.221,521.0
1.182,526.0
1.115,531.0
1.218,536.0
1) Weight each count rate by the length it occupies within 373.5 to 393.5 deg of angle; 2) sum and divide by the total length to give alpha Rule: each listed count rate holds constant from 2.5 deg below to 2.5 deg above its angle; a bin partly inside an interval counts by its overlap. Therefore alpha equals 1.13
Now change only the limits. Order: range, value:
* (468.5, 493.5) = 1.29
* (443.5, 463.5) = 1.23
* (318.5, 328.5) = 1.15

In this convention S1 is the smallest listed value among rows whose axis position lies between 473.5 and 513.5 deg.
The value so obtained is 1.119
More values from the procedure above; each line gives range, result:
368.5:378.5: 0.8771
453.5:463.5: 1.265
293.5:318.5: 1.122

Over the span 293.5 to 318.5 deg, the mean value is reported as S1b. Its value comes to 1.18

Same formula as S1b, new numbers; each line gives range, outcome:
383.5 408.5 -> 1.12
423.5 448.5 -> 1.14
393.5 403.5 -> 1.1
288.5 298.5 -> 1.16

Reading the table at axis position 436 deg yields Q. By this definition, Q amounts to 1.196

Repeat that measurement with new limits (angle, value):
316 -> 1.122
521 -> 1.221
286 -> 1.075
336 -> 1.12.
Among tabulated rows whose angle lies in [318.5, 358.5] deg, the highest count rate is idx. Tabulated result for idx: 1.325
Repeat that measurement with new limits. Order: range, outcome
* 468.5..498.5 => 1.38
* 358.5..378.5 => 1.314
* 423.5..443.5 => 1.218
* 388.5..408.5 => 1.174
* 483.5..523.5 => 1.276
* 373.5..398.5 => 1.184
